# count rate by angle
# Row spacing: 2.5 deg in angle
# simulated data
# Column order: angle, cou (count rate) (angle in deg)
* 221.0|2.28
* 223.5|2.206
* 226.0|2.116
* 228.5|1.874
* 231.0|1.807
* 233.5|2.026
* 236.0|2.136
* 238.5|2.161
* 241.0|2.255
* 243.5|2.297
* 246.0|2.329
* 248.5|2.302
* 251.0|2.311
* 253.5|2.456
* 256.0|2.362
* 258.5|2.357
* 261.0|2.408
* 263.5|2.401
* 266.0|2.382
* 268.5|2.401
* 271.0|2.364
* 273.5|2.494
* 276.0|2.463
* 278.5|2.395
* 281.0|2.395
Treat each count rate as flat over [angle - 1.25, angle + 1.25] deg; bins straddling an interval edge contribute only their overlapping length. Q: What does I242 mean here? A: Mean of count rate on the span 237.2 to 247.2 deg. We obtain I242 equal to 2.26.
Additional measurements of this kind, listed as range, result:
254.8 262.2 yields 2.38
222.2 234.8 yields 2.01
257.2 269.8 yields 2.39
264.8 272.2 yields 2.38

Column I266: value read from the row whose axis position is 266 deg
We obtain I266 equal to 2.382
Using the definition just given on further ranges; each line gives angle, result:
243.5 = 2.297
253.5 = 2.456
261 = 2.408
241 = 2.255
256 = 2.362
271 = 2.364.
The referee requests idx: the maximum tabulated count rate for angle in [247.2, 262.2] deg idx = 2.456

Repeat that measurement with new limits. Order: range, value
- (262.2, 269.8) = 2.401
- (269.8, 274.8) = 2.494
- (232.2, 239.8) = 2.161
